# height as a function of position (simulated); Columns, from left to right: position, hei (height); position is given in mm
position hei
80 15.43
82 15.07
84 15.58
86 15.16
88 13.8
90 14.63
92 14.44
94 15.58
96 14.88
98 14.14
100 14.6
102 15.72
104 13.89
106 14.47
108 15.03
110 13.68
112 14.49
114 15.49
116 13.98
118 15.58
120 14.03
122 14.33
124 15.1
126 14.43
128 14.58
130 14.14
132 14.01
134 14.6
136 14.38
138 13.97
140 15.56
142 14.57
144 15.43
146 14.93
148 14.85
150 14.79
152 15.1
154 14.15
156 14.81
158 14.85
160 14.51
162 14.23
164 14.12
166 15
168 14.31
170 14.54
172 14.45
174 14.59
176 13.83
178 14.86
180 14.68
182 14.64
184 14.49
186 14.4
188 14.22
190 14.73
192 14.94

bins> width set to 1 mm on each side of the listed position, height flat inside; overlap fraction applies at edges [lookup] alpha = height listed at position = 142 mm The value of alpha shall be 14.57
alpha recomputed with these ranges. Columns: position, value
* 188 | 14.22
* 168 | 14.31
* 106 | 14.47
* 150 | 14.79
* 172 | 14.45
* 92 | 14.44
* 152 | 15.1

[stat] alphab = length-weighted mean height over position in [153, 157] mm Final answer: 14.5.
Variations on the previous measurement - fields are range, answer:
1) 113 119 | 15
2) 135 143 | 14.6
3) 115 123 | 14.5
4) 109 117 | 14.4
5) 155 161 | 14.7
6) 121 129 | 14.6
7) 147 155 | 14.7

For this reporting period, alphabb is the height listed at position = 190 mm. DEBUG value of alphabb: 14.73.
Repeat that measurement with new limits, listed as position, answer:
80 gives 15.43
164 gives 14.12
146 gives 14.93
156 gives 14.81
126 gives 14.43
